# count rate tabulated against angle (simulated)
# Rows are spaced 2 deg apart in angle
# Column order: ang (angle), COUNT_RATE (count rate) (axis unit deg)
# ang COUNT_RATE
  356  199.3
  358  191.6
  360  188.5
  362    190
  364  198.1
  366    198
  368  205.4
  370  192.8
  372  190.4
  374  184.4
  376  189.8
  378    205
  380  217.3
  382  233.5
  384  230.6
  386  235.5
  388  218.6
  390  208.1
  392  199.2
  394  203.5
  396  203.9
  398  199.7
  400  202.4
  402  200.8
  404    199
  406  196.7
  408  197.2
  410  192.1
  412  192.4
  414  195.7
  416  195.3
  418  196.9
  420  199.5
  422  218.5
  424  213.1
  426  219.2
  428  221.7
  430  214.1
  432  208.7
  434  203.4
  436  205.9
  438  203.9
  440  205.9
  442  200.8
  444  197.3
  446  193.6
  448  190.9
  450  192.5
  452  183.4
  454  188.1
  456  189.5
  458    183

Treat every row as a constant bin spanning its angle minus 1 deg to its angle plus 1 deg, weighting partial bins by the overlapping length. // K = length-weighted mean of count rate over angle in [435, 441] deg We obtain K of 205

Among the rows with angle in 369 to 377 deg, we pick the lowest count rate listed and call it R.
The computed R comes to 184.4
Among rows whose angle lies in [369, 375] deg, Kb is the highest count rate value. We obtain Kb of 192.8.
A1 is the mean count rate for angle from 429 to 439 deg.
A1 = 207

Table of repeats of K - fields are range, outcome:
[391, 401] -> 202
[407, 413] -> 194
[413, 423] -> 201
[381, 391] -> 225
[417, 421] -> 198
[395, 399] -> 202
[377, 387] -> 224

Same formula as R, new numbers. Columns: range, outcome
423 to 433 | 208.7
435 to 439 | 203.9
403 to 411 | 192.1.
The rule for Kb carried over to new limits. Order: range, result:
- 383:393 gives 235.5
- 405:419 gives 197.2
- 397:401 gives 202.4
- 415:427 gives 219.2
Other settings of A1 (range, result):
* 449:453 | 188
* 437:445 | 202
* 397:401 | 201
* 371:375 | 187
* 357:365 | 192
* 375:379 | 197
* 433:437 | 205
